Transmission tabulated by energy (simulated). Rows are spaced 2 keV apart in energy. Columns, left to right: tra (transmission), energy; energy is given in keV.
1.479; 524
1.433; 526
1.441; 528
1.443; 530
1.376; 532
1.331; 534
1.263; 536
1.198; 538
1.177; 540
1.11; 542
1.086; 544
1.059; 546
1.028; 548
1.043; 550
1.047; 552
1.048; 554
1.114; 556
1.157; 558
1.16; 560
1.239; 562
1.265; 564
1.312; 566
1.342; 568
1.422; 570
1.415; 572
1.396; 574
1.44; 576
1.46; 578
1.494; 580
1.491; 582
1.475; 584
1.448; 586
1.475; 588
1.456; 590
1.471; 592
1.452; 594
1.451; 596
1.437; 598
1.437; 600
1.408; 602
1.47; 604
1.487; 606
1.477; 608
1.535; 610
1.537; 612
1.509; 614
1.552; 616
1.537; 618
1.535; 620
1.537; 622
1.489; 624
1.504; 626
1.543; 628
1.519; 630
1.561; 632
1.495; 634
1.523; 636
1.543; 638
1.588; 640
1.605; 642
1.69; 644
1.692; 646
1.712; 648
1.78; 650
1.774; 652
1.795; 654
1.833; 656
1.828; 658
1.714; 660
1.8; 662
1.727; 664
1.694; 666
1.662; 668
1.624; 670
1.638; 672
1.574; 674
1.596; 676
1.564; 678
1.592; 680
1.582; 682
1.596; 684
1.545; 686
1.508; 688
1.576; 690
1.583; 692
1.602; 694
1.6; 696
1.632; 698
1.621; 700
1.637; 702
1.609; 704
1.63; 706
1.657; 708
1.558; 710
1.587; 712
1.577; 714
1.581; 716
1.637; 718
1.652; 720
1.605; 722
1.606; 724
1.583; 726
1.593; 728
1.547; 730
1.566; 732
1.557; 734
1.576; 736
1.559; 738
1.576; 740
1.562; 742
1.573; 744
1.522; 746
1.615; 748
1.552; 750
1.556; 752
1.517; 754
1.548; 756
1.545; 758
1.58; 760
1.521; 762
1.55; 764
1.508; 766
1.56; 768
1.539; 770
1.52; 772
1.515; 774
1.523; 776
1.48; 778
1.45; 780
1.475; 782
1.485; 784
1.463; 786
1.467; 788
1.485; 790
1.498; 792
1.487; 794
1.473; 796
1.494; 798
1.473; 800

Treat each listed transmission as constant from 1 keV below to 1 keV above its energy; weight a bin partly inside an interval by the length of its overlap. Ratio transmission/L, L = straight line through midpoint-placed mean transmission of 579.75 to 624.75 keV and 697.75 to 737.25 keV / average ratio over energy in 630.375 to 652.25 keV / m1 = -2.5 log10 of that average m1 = -0.069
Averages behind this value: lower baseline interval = 1.49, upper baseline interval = 1.6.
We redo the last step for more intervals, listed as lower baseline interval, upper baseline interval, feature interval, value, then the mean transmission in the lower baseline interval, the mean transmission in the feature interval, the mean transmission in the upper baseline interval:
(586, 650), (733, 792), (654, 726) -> -0.07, 1.53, 1.63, 1.53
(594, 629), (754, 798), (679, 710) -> -0.07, 1.5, 1.6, 1.51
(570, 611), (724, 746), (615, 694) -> -0.08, 1.46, 1.62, 1.57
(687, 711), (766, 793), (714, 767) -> -0.01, 1.6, 1.57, 1.5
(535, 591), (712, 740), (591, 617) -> -0.10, 1.27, 1.48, 1.59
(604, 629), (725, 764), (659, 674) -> -0.10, 1.52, 1.69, 1.56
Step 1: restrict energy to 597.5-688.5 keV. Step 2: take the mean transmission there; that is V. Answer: 1.6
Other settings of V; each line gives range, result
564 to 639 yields 1.47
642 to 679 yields 1.7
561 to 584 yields 1.39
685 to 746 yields 1.59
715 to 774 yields 1.56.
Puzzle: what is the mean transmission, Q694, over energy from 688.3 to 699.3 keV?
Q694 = 1.59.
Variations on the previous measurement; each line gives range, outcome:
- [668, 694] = 1.59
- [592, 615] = 1.47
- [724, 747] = 1.57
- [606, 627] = 1.52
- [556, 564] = 1.19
